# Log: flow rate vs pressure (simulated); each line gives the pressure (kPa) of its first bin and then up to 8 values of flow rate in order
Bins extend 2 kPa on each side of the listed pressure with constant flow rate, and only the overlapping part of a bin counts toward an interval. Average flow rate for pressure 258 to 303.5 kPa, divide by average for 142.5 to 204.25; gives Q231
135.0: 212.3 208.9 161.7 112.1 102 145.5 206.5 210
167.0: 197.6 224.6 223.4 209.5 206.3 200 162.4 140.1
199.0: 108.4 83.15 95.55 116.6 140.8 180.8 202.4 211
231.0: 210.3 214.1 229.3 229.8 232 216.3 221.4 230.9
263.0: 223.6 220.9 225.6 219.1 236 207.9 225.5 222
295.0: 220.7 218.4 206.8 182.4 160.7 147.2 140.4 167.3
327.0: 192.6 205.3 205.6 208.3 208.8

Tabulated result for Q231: 1.31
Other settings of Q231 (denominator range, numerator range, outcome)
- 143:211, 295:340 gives 1.14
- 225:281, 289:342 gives 0.86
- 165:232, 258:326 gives 1.19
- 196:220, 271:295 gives 1.86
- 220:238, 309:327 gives 0.76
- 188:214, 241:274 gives 1.85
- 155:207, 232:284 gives 1.27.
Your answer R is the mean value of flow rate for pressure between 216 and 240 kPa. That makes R 204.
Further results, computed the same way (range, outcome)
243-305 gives 222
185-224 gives 141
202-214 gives 103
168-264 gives 188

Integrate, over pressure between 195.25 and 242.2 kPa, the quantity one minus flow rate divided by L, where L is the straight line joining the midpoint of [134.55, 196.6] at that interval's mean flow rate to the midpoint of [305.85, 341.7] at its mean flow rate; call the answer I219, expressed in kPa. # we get 4.50 kPa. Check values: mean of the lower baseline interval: 182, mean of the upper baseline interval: 179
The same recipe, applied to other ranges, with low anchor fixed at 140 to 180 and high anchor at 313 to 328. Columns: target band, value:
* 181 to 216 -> 7.14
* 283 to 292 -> -3.11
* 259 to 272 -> -4.52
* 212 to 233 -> -1.71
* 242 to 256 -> -4.68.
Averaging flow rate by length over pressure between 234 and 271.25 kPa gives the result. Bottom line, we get 225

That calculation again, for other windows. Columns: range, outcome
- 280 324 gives 192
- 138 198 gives 179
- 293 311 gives 202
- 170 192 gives 205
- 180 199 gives 172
